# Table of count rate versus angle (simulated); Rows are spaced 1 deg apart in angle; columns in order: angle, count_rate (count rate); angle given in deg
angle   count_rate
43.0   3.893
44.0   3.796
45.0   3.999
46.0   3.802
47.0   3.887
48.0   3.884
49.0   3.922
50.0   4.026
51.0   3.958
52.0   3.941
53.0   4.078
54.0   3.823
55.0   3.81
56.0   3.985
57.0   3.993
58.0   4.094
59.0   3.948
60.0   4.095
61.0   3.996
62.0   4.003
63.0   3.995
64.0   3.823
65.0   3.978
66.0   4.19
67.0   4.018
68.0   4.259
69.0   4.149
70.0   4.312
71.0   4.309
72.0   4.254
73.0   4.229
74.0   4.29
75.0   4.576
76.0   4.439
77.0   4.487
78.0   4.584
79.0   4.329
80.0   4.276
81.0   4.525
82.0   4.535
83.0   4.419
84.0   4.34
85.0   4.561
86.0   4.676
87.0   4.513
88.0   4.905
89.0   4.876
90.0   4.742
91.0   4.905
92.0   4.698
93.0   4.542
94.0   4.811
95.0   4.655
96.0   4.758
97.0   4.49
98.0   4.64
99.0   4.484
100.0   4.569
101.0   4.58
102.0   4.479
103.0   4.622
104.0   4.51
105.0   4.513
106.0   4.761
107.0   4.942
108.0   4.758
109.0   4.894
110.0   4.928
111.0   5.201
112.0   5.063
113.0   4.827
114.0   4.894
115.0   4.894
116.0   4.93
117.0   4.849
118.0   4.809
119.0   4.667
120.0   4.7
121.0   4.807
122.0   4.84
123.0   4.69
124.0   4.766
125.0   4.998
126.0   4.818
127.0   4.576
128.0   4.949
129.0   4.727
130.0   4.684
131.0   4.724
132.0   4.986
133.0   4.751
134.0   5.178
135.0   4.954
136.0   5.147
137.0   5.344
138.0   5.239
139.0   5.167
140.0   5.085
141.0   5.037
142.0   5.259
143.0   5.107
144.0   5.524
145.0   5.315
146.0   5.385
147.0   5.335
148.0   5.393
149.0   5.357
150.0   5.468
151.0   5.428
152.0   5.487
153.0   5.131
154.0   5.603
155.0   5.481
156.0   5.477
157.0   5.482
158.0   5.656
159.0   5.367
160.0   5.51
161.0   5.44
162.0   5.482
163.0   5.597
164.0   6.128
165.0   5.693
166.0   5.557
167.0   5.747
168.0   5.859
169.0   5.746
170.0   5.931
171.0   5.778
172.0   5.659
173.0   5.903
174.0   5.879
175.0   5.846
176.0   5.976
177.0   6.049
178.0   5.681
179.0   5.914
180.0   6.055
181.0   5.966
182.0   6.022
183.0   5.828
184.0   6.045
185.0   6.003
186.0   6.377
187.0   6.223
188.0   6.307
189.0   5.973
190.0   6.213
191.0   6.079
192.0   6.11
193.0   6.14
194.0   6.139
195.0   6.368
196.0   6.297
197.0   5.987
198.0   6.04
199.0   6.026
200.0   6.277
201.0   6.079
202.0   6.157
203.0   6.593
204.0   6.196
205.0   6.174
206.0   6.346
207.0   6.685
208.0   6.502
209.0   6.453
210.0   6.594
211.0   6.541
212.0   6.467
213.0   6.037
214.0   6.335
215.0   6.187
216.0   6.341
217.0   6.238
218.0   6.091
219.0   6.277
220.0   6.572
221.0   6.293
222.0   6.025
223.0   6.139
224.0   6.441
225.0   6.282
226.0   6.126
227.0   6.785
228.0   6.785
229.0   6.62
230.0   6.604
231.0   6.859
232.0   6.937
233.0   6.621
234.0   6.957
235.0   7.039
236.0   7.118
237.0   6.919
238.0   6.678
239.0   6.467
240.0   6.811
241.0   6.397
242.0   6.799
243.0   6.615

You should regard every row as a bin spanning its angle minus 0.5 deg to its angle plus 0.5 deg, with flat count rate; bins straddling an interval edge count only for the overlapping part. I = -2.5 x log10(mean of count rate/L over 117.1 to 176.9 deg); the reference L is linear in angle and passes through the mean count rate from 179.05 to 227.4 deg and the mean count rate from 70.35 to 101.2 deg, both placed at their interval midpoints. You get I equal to 0.03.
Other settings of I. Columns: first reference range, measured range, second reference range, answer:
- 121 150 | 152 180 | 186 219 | -0.02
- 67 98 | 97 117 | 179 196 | 0.03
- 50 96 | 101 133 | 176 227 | 0.04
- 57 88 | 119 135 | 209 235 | 0.06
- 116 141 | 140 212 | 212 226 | -0.05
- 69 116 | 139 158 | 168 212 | 0.03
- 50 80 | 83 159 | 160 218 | 0.01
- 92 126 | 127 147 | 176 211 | 0.03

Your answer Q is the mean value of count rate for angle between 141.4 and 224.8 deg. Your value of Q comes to 5.94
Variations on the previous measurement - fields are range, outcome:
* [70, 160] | 4.87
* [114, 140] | 4.89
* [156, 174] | 5.68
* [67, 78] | 4.33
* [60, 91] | 4.36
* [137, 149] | 5.27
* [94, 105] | 4.59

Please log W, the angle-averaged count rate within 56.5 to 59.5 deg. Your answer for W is 4.01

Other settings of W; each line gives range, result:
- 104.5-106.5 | 4.64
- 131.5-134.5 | 4.97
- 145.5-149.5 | 5.37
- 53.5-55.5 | 3.82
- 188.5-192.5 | 6.09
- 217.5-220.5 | 6.31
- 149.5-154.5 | 5.42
